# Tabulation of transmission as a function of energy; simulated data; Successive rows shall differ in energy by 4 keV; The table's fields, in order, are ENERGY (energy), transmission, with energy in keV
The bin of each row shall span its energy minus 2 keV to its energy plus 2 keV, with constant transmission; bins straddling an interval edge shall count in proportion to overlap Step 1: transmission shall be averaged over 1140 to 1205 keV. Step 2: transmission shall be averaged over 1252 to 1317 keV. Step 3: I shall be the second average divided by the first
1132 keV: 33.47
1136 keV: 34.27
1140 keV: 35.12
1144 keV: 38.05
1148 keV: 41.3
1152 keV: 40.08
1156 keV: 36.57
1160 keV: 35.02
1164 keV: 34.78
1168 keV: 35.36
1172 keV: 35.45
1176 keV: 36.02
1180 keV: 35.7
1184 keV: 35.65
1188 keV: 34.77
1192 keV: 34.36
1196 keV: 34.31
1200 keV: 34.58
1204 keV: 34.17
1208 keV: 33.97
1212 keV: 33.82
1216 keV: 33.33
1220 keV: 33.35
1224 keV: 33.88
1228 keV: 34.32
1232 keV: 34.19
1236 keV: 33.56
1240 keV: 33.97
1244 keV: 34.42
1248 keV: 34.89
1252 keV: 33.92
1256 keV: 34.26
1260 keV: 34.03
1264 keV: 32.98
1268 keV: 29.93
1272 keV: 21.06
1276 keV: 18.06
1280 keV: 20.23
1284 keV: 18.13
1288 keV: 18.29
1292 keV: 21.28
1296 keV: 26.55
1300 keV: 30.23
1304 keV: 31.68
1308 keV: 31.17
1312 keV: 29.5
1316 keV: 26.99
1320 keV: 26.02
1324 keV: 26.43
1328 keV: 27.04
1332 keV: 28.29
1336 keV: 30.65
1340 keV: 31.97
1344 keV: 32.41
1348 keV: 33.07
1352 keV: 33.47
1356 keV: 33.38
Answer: 0.7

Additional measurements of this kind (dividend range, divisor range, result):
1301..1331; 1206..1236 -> 0.84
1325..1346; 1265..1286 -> 1.36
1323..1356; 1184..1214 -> 0.89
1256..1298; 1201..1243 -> 0.72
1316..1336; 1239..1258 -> 0.80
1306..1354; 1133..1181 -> 0.82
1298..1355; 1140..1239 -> 0.85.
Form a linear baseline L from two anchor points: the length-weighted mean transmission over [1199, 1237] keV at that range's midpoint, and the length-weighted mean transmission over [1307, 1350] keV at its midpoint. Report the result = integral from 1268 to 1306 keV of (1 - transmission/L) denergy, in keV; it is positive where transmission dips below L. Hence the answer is 9.6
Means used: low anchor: 33.9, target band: 23.2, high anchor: 29.4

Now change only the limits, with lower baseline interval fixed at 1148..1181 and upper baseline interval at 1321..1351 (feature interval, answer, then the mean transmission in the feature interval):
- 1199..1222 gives 0.58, 33.8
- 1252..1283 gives 5.01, 27.4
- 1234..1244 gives -0.08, 33.9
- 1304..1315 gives 0.25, 30.3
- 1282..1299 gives 5.40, 21.6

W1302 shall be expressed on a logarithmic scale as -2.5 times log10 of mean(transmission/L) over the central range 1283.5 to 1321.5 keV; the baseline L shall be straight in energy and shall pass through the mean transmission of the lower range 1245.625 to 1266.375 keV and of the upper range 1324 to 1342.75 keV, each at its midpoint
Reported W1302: 0.18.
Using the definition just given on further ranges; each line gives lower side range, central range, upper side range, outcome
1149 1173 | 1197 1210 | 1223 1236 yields 0.02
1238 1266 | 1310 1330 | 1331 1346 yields 0.17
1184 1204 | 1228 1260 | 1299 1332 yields -0.07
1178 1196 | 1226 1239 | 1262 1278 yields -0.14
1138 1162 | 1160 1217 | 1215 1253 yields 0.04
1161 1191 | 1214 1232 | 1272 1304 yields -0.13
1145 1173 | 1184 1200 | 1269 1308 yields -0.03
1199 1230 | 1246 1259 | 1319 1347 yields -0.06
